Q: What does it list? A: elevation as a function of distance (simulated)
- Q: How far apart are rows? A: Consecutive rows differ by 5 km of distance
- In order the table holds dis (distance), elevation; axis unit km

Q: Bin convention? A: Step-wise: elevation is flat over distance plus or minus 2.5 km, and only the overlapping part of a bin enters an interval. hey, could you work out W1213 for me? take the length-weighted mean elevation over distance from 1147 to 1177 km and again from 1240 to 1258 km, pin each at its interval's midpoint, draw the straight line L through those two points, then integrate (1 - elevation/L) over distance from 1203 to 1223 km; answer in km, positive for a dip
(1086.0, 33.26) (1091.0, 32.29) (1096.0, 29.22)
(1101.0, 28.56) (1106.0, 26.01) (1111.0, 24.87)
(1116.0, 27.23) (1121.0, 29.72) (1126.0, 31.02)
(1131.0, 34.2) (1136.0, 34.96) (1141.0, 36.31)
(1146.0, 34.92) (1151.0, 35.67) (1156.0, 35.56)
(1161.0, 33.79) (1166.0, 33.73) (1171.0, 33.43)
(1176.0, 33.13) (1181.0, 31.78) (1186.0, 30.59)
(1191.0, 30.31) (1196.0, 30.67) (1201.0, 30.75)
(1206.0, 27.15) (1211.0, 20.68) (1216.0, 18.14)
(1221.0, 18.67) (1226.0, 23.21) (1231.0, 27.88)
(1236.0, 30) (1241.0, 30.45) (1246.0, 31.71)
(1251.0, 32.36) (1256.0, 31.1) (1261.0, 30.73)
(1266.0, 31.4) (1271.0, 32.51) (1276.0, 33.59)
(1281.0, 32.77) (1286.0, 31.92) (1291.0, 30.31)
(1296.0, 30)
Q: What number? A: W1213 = 6.9 km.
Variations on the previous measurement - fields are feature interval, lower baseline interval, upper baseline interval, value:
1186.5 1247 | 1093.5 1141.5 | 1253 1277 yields 8.8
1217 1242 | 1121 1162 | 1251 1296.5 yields 5.6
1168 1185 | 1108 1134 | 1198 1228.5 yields -4.6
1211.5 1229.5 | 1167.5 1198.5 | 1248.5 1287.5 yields 6.4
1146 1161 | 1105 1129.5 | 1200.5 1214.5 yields -4.7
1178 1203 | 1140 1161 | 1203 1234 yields -2.6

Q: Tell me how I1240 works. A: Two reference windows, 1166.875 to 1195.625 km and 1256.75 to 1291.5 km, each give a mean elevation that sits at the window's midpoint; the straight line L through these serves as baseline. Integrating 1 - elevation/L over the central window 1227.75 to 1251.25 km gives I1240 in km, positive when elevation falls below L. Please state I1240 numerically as 1.4 km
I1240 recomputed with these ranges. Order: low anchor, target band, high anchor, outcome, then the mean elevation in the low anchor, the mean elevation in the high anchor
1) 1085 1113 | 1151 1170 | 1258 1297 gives -2.93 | 28.9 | 31.7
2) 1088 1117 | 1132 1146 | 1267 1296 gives -3.10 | 28.2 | 32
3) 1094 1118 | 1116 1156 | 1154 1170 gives -3.29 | 27.1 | 34.2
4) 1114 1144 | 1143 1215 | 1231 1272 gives 1.16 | 32.4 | 31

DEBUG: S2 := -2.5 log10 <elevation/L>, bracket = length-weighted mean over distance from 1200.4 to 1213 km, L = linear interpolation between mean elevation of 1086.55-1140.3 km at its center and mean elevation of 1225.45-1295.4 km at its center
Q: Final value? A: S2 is 0.19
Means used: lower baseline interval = 30.2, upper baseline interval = 30.9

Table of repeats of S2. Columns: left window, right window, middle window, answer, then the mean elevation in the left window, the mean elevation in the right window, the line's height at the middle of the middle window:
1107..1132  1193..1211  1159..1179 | -0.17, 28.9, 28.3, 28.6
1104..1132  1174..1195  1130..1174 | -0.16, 28.6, 31.4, 30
